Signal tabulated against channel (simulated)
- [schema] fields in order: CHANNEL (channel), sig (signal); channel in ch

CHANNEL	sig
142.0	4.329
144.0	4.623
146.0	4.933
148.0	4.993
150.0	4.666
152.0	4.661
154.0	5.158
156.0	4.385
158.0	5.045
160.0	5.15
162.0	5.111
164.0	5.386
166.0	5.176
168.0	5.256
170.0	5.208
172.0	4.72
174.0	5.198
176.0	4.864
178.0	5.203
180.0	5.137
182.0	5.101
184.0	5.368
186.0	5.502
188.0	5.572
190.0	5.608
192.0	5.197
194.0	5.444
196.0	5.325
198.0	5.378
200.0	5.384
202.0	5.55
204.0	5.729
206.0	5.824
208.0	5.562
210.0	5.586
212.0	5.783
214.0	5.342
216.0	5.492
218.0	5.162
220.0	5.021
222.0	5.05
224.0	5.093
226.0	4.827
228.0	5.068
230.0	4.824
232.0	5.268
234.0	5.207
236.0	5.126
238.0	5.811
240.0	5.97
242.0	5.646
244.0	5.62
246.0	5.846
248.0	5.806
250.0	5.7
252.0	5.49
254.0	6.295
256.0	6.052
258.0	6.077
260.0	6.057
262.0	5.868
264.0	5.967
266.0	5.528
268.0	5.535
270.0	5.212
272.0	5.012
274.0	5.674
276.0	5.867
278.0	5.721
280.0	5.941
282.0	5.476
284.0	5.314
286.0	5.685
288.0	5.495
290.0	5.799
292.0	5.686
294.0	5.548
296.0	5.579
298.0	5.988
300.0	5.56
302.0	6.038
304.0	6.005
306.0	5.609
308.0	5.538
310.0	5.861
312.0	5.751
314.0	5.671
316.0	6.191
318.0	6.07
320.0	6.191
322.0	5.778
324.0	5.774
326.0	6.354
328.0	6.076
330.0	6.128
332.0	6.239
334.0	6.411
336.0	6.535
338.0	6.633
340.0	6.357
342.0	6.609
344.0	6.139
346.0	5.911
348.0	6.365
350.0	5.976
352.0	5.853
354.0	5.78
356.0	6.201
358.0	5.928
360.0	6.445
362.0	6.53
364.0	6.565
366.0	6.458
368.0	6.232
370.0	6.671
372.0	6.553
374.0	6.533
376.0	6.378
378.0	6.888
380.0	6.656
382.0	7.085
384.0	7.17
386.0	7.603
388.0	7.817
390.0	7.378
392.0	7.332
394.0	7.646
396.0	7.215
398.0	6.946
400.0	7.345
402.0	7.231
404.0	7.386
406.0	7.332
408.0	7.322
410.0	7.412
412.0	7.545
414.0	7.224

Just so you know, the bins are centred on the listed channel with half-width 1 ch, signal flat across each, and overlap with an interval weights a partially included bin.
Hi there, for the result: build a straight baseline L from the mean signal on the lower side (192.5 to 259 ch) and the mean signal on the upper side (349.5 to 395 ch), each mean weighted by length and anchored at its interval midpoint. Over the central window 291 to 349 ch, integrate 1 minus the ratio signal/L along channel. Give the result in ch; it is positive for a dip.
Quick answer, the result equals 2.3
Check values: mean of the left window 5.49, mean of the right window 6.69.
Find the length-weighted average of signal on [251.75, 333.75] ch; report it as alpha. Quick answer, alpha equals 5.81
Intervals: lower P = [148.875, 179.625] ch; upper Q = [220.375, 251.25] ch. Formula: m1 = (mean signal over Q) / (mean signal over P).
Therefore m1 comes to 1.1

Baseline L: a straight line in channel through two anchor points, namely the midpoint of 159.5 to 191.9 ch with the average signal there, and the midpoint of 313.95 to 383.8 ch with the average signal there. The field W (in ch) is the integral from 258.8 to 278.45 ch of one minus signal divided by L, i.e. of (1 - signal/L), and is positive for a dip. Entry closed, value 0.5 ch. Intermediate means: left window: 5.22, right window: 6.31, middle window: 5.65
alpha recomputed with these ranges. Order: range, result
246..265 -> 5.92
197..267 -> 5.54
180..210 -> 5.46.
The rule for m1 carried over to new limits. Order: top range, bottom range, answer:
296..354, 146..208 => 1.16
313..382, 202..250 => 1.16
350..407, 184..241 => 1.27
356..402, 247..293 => 1.20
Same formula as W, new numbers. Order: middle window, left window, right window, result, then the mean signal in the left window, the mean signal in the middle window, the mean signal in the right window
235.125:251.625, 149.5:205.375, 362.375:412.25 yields 0.3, 5.2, 5.69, 7.05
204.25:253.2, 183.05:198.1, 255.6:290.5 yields 1.0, 5.43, 5.43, 5.67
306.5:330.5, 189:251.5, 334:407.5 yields 1.3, 5.43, 5.94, 6.71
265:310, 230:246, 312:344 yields 1.9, 5.5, 5.63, 6.19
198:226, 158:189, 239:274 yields 0.2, 5.19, 5.41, 5.74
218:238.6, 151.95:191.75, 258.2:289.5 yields 1.2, 5.15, 5.12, 5.64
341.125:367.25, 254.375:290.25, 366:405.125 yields 1.8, 5.69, 6.21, 7.04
